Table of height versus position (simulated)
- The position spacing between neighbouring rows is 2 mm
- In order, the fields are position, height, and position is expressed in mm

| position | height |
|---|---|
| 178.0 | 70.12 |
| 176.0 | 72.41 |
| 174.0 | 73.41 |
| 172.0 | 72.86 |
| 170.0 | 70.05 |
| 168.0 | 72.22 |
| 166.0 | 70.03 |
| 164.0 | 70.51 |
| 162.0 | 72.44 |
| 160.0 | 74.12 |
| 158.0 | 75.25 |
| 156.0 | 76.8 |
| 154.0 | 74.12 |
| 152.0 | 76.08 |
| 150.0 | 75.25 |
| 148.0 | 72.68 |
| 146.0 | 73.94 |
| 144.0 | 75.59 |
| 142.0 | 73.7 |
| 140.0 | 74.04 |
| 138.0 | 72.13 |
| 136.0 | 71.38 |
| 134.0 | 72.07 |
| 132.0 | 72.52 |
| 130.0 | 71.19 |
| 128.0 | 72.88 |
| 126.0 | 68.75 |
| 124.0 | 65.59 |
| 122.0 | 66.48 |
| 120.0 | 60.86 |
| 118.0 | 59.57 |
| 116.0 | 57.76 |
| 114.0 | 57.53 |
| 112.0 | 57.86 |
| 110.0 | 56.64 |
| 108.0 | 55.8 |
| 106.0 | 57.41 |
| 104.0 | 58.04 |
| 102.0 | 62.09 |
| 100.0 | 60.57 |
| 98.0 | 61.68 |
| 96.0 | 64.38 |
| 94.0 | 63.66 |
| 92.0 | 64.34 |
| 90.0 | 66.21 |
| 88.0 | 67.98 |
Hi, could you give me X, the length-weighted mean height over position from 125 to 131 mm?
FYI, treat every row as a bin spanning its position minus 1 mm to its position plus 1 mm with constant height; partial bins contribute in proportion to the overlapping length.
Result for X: 70.9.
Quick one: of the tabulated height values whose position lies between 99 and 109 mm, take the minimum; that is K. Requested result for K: 55.8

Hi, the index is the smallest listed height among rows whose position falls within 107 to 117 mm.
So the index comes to 55.8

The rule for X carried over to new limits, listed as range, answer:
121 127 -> 66.9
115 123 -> 61.2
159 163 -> 73.3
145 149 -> 73.3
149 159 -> 75.5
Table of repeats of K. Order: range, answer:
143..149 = 72.68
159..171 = 70.03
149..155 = 74.12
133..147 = 71.38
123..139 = 65.59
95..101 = 60.57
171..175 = 72.86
